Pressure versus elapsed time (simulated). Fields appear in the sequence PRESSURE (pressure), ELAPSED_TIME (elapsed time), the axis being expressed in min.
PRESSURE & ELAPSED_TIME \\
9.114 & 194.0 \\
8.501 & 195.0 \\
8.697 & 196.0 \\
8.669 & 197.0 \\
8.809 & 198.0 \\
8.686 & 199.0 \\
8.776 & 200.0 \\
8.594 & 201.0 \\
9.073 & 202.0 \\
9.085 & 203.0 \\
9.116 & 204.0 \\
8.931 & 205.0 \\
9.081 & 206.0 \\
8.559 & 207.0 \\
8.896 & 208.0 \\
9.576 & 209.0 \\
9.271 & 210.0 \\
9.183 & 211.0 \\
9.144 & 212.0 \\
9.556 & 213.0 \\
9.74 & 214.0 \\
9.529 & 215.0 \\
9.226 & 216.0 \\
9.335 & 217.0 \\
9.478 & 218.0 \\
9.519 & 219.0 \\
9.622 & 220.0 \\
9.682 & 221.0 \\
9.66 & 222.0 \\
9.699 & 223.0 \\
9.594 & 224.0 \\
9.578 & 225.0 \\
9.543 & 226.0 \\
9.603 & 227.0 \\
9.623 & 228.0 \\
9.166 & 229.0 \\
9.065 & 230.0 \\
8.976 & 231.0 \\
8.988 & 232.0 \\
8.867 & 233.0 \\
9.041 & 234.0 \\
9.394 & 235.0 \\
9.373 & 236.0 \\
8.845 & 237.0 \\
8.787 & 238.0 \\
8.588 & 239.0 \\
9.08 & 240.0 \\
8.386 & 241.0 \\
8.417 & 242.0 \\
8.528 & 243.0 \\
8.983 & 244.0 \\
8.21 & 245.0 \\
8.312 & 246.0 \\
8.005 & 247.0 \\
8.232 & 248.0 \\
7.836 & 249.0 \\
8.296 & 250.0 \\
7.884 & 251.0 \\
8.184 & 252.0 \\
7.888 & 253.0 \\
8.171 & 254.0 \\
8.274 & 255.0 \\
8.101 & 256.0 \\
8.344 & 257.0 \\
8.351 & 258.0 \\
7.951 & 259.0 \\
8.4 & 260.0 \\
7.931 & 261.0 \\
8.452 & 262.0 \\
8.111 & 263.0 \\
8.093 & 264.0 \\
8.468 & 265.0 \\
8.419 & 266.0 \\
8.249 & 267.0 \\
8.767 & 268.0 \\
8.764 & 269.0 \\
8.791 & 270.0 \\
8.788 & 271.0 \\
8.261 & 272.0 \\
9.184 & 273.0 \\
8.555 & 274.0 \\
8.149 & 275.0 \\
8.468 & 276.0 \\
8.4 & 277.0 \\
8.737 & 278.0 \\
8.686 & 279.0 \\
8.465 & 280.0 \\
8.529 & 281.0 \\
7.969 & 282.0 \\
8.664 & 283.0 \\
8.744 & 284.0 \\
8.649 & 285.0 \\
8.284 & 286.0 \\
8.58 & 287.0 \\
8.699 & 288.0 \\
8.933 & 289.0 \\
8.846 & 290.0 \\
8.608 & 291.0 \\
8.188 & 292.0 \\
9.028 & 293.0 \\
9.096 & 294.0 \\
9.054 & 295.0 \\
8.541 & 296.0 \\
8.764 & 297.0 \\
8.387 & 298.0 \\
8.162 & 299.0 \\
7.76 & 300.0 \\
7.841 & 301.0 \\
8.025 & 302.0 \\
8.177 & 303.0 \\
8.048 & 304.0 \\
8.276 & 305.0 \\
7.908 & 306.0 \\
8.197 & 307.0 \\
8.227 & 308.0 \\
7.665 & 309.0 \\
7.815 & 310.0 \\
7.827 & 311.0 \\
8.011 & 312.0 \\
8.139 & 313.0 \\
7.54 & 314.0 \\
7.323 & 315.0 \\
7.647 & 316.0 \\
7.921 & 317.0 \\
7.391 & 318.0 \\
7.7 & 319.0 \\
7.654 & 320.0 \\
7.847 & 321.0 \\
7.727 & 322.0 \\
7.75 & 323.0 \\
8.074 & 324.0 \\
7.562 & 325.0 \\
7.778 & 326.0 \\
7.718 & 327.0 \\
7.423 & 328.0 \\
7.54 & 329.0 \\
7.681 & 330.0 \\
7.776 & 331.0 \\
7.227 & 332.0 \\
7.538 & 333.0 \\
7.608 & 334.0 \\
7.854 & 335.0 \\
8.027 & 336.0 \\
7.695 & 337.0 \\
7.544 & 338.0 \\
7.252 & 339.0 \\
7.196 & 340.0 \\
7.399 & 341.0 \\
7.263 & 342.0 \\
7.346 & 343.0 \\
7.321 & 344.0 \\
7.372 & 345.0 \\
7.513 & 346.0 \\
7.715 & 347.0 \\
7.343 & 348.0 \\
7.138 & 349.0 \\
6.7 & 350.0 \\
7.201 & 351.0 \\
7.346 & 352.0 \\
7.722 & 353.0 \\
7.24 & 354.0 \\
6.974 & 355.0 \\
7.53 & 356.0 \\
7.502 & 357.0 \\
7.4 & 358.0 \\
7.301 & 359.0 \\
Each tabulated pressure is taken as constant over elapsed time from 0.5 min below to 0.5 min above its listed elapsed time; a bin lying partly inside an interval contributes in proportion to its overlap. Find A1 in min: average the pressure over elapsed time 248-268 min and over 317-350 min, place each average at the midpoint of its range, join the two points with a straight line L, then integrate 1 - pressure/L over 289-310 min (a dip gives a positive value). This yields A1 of -1.3 min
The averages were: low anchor 8.2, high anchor 7.55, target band 8.34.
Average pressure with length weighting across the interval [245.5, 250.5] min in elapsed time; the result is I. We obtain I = 8.14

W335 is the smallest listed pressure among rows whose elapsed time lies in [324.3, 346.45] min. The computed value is 7.196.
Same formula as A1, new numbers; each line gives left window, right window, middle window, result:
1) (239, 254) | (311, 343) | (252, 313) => -2.81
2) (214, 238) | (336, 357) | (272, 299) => -0.77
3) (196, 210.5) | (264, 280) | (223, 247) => -0.63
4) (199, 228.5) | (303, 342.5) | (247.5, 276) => 0.94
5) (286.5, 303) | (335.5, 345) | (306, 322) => 0.54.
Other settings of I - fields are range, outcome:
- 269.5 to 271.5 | 8.79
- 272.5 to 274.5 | 8.87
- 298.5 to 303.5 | 7.99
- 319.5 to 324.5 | 7.81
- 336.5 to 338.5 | 7.62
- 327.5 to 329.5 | 7.48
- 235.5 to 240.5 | 8.93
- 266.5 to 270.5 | 8.64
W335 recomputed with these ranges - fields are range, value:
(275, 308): 7.76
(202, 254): 7.836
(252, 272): 7.888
